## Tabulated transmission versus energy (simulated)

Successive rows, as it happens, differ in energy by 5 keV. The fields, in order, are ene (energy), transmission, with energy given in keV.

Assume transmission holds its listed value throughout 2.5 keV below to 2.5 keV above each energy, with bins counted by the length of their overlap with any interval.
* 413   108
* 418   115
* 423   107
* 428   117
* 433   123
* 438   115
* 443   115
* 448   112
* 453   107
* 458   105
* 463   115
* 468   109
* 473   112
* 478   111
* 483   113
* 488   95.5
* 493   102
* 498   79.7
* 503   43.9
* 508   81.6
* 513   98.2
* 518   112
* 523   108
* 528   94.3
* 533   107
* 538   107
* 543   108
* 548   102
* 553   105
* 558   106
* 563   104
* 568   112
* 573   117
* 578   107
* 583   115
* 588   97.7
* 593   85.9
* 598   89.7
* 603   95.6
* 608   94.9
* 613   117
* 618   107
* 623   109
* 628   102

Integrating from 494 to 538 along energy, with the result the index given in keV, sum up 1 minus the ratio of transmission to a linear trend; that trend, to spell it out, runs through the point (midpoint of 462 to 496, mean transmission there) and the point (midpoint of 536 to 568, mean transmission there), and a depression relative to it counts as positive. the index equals 6.07 keV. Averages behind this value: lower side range 107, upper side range 106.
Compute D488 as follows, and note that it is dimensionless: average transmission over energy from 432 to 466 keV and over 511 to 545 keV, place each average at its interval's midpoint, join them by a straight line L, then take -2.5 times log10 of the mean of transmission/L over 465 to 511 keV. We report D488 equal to 0.16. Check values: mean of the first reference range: 113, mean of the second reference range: 105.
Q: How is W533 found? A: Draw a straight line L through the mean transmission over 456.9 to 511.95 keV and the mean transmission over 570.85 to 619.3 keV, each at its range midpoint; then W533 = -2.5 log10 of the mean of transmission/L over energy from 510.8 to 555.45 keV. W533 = -0.06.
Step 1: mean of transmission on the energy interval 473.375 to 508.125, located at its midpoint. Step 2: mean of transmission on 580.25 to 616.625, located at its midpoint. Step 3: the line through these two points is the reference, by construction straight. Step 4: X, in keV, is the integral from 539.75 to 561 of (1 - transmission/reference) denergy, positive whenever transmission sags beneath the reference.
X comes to -2.1 keV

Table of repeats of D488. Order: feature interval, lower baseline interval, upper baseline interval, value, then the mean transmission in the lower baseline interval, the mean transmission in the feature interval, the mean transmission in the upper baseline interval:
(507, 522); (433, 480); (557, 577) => 0.11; 112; 99.9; 110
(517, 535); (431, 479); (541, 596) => 0.03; 112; 105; 105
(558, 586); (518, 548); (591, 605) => -0.15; 105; 110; 90.4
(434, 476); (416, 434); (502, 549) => -0.02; 115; 112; 97.7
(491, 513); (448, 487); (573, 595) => 0.34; 110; 78.7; 104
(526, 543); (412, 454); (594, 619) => 0.02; 114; 104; 99.6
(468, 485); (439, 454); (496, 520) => -0.14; 112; 112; 82.5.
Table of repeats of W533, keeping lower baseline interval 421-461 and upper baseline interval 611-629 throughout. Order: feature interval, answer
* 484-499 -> 0.17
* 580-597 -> 0.11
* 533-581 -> 0.03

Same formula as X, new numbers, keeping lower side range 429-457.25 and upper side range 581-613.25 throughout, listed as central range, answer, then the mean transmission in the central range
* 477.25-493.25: 0.6 keV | 105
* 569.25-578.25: -1.2 keV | 113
